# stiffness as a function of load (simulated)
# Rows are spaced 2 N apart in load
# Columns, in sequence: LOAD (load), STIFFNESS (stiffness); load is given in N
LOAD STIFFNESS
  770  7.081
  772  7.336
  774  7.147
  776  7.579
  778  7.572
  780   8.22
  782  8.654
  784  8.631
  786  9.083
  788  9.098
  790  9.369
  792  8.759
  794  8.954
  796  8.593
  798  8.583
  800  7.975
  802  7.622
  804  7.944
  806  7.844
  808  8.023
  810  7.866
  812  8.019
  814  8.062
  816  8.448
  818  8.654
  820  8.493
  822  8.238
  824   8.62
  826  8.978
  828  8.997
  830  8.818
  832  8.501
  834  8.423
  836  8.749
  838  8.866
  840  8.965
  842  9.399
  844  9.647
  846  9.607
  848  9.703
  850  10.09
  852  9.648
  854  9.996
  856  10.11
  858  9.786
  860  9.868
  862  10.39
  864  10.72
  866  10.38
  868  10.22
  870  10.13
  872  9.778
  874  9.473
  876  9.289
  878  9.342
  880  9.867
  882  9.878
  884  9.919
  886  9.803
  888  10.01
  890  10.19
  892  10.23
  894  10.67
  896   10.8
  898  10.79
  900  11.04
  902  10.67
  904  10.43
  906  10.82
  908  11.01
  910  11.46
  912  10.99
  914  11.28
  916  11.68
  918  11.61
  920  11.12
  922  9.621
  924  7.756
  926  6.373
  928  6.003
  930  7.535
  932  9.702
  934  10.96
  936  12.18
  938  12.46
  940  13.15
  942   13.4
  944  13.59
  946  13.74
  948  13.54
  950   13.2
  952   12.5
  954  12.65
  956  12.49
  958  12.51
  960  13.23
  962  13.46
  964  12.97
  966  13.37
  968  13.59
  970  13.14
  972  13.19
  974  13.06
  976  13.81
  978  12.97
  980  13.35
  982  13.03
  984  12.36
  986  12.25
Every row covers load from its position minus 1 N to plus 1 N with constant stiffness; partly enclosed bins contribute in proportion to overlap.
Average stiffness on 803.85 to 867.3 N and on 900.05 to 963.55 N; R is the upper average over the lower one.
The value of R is 1.25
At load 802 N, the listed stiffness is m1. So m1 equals 7.622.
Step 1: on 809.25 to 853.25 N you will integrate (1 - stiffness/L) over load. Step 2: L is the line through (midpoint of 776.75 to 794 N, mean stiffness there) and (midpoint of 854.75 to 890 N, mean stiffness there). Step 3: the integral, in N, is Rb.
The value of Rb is 2.29 N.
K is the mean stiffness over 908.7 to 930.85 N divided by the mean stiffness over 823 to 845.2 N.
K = 1.08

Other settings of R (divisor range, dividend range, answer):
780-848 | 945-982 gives 1.52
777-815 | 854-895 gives 1.20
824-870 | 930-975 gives 1.33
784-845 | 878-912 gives 1.22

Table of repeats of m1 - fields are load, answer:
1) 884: 9.919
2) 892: 10.23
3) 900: 11.04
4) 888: 10.01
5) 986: 12.25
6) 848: 9.703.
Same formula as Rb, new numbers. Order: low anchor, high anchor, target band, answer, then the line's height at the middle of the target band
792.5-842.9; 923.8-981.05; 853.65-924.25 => 0.3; 10.4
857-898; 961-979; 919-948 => 3.4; 12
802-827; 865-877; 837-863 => -1.2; 9.27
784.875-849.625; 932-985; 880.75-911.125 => 1.5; 11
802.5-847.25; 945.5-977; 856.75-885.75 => 0.6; 10.1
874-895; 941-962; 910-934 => 4.3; 11.7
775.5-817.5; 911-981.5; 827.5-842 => 0.7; 9.25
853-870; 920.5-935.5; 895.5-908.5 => -2.3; 9.16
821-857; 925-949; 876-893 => 0.3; 10.1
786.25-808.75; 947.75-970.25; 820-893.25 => 4.1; 10.1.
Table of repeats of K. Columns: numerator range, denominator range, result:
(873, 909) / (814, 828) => 1.19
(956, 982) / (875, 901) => 1.30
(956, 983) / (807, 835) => 1.56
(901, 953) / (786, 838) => 1.30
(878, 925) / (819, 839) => 1.21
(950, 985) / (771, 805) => 1.57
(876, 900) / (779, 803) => 1.18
